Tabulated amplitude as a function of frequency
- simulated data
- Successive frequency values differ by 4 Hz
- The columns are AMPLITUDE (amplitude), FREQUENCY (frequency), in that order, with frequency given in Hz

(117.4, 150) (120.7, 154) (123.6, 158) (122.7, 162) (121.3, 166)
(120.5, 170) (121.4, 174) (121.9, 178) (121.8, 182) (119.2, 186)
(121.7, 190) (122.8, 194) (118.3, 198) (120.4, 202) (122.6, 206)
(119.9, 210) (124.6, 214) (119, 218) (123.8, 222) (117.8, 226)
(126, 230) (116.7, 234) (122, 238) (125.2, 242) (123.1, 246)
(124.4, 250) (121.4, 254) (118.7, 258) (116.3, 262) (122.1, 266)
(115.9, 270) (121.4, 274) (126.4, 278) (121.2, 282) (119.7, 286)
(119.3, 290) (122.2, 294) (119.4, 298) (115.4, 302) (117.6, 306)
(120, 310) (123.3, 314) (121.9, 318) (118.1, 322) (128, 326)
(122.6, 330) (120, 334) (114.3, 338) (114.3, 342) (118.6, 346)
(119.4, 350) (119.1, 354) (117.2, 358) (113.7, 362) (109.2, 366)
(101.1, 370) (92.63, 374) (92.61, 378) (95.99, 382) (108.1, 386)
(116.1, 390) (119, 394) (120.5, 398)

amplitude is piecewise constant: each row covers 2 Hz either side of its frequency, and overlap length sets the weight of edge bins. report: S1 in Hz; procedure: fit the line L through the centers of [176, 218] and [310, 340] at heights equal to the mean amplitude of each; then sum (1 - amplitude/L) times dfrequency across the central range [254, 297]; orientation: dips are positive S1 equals 0.3 Hz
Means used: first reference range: 121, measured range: 120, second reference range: 121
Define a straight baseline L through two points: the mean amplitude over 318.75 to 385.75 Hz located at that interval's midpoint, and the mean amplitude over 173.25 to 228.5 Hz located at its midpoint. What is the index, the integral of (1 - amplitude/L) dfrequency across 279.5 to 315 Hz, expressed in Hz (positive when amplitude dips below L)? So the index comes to -1.30 Hz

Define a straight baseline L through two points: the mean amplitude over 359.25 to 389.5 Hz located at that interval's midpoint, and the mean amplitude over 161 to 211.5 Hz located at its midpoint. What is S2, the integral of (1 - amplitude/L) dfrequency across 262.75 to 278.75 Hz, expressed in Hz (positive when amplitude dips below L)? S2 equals -1.09 Hz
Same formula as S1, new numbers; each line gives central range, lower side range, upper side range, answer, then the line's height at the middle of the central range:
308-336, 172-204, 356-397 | -2.78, 111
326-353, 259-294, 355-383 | -2.40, 109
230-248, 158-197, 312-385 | -0.55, 119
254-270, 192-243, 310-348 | 0.26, 121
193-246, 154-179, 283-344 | -0.19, 121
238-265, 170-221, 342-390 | -1.05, 117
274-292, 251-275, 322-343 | -0.31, 120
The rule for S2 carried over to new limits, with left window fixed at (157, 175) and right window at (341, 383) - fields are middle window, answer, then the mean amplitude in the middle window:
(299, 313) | -0.72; 118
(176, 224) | -0.72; 121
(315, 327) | -1.17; 122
